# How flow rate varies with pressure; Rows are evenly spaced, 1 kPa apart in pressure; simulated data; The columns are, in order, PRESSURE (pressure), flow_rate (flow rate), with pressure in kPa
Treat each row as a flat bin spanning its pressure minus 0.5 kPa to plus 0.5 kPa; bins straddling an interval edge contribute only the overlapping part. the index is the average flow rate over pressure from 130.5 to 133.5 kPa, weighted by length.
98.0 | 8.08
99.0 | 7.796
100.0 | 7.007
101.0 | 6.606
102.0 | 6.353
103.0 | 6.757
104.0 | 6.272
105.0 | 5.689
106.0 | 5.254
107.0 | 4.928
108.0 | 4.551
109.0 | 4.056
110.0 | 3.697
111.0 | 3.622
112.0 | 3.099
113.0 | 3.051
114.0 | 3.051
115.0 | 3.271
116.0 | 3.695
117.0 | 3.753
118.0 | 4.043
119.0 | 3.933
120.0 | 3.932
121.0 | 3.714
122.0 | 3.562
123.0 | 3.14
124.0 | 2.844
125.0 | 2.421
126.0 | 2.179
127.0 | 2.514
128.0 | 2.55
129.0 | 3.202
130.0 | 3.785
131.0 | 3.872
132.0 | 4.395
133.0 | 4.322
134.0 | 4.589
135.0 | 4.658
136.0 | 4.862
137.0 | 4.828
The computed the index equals 4.2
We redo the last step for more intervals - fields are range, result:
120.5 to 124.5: 3.31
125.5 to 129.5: 2.61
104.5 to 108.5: 5.11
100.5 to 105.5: 6.34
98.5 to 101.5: 7.14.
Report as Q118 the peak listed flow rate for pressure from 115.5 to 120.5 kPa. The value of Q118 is 4.043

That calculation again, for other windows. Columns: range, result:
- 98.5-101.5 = 7.796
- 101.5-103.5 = 6.757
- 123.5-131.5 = 3.872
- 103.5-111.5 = 6.272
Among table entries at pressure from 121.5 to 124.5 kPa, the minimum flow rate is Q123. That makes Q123 2.844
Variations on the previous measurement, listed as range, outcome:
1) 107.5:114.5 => 3.051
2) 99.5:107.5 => 4.928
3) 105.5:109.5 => 4.056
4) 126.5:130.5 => 2.514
